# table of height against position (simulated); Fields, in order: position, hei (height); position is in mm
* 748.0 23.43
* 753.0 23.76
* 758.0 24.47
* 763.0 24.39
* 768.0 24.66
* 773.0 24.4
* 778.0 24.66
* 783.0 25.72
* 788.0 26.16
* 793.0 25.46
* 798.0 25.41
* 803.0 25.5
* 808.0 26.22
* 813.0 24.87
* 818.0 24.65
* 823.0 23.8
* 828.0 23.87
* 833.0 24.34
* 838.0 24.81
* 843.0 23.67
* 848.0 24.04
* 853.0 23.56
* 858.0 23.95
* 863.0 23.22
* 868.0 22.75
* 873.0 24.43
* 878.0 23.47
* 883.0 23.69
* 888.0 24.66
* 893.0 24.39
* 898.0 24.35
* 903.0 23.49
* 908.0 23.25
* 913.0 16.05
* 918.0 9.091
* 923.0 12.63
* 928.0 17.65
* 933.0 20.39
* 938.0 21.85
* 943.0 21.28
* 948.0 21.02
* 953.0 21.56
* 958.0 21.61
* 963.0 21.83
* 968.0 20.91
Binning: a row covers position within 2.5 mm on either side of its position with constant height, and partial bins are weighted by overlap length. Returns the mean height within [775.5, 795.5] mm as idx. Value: 25.5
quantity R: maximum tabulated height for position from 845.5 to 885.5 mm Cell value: 24.43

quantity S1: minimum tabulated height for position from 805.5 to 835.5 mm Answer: 23.8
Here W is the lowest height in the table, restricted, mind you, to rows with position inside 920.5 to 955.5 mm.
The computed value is 12.63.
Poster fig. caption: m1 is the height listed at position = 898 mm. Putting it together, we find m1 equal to 24.35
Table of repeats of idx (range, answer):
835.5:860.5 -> 24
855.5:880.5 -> 23.6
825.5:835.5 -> 24.1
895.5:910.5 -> 23.7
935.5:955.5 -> 21.4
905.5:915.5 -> 19.6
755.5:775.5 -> 24.5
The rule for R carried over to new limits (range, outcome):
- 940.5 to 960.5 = 21.61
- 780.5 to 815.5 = 26.22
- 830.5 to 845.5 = 24.81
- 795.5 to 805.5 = 25.5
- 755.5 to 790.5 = 26.16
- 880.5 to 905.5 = 24.66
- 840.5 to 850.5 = 24.04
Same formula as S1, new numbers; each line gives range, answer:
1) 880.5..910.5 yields 23.25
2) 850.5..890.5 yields 22.75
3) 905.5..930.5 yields 9.091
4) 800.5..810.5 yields 25.5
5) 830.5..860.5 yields 23.56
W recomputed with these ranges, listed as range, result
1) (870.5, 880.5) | 23.47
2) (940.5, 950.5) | 21.02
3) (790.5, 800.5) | 25.41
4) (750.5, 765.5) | 23.76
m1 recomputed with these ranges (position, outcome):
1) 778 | 24.66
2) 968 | 20.91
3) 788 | 26.16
